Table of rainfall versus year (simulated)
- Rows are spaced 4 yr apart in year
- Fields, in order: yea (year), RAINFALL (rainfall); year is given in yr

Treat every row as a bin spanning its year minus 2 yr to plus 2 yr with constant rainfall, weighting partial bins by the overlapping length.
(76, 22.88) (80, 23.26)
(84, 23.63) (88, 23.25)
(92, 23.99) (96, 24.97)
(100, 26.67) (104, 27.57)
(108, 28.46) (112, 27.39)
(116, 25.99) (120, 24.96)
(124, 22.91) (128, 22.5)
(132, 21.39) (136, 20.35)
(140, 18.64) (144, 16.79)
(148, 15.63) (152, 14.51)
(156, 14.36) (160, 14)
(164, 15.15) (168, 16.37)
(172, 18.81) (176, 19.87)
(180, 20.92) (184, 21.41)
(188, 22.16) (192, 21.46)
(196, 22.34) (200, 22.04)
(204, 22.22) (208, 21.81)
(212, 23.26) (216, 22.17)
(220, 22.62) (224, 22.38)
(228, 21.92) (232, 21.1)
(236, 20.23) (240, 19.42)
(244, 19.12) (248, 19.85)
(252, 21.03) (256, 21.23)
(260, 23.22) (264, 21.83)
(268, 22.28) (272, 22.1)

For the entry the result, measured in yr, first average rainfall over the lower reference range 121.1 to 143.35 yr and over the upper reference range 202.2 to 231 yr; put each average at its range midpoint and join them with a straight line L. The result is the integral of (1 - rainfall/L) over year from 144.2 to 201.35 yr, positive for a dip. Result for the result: 8.63 yr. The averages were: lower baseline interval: 21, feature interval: 18.4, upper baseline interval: 22.3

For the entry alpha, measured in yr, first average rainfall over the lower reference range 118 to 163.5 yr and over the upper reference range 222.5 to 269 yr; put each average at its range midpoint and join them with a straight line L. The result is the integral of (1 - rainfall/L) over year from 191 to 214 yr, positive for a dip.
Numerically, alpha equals -2.5 yr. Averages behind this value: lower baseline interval 18.6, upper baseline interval 21.1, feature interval 22.2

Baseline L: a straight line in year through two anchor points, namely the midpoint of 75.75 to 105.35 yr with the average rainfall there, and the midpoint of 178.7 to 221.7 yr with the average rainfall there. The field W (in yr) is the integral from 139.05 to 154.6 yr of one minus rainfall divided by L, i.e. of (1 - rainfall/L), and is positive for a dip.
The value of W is 4.8 yr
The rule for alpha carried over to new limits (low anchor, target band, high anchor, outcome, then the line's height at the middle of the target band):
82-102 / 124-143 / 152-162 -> -2.9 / 18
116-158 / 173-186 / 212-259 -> -0.2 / 20.2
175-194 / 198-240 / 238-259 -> -2.3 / 20.7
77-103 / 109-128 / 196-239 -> -1.1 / 23.8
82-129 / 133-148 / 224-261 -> 3.6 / 24.1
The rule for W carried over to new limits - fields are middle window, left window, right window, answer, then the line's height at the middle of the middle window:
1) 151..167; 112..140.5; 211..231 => 5.7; 22.7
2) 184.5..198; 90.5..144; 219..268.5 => 0.3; 22.4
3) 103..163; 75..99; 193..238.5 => 6.2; 23.2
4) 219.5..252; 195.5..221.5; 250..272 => 2.0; 22.1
